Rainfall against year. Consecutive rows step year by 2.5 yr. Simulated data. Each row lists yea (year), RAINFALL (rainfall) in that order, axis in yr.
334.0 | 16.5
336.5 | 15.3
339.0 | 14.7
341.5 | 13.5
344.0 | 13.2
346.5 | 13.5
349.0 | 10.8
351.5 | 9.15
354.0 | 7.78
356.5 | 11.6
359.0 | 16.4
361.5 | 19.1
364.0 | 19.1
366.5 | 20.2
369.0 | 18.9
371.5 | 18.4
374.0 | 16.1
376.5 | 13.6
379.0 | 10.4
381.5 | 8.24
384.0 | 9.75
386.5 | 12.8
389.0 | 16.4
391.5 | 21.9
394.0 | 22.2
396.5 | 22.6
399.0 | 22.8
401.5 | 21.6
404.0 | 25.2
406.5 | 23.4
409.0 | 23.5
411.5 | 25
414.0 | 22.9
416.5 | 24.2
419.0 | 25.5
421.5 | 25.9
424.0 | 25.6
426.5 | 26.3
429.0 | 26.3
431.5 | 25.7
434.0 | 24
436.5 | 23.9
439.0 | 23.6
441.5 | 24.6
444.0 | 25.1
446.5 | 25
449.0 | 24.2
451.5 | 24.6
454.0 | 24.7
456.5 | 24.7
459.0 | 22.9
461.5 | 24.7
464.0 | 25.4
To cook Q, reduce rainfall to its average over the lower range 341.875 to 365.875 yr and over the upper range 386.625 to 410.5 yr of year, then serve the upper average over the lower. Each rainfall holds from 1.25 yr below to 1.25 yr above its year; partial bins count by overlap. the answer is 1.60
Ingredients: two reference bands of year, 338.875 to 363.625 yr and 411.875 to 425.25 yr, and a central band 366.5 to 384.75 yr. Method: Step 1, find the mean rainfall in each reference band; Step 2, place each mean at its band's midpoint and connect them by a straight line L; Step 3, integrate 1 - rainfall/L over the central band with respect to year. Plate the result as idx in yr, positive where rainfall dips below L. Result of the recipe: 3.1 yr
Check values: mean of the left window 13.1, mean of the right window 24.8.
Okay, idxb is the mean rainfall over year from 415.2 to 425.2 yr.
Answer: 25.3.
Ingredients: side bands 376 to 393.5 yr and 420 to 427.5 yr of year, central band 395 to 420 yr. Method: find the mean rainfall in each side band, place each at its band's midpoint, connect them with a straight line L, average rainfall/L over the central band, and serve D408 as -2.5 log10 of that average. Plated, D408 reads -0.15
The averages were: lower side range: 13.7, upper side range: 25.9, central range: 23.6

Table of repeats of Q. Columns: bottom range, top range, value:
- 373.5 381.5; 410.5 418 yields 1.95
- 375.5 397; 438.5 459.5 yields 1.62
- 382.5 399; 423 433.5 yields 1.45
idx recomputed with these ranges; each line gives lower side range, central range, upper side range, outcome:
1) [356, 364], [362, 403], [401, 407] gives 5.8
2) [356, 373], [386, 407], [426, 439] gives 0.1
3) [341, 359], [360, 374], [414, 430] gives -3.8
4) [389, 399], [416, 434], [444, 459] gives -1.9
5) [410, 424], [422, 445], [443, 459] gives -0.3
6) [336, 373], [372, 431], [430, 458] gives -1.1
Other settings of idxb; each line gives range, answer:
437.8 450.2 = 24.5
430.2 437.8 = 24.5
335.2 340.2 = 15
